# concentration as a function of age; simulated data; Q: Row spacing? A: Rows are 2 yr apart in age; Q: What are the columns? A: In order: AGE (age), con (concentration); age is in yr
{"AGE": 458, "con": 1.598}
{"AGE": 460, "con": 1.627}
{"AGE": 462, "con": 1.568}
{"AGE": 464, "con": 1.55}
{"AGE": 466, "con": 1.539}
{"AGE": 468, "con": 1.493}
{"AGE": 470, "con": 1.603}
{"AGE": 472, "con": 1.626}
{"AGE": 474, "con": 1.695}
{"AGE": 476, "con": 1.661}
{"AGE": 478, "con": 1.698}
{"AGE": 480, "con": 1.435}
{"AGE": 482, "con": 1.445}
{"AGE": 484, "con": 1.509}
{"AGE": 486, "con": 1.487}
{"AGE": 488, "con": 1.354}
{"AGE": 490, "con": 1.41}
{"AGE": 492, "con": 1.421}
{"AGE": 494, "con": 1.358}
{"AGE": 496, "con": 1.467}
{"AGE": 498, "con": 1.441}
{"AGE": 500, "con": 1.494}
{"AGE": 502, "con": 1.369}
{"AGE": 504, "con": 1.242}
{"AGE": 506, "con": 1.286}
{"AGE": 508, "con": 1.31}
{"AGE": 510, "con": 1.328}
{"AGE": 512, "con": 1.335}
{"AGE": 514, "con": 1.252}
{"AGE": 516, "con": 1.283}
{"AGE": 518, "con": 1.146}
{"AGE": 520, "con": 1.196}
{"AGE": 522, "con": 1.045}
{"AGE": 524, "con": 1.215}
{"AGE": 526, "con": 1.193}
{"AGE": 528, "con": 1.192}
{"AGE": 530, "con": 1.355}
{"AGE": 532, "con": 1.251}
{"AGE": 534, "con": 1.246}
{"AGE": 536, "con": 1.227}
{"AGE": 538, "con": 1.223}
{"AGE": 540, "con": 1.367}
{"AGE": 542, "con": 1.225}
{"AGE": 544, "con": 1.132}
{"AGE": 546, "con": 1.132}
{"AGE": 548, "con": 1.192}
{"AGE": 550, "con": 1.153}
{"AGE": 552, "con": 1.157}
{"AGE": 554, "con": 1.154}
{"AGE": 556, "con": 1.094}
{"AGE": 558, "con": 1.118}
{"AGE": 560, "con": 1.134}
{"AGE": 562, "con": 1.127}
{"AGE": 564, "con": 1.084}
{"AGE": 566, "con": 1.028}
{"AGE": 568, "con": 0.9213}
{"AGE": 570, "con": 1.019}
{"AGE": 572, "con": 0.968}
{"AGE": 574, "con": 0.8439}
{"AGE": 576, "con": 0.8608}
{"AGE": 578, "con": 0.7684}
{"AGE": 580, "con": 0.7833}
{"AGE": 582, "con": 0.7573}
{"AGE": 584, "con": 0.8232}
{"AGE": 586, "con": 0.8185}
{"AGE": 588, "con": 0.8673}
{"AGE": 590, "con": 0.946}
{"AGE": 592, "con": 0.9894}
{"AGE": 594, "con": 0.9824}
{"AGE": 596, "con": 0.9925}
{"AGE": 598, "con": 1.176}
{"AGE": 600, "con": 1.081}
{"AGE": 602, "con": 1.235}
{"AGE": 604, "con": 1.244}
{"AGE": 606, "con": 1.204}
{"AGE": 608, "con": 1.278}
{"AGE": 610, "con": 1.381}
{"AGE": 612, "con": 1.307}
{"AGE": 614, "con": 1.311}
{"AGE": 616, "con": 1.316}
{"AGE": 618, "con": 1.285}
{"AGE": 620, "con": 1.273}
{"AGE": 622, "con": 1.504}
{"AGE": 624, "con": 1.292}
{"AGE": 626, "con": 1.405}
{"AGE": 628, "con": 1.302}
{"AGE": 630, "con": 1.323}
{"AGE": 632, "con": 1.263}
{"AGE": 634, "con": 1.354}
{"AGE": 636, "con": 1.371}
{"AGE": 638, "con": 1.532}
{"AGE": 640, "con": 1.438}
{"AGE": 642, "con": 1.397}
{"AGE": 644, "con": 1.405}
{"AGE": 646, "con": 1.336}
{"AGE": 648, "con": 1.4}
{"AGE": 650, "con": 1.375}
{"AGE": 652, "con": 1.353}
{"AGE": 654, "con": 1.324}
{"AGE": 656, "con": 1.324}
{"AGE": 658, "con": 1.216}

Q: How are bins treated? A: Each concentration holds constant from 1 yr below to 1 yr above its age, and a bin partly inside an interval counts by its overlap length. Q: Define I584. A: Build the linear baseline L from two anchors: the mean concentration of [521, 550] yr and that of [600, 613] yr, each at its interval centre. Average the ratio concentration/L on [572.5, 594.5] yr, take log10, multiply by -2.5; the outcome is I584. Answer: 0.40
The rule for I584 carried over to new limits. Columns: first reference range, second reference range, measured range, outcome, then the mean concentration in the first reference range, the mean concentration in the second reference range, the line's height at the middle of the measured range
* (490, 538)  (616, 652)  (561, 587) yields 0.413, 1.29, 1.37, 1.33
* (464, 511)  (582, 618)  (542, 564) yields 0.107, 1.47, 1.11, 1.26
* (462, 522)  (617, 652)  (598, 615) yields 0.106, 1.42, 1.37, 1.38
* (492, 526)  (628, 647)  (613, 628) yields 0.022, 1.3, 1.38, 1.37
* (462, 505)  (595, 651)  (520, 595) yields 0.296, 1.49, 1.31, 1.4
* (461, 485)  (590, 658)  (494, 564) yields 0.185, 1.57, 1.29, 1.46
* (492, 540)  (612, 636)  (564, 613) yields 0.285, 1.29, 1.33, 1.32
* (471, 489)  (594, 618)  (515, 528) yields 0.215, 1.55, 1.22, 1.44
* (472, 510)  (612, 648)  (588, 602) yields 0.318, 1.45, 1.36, 1.38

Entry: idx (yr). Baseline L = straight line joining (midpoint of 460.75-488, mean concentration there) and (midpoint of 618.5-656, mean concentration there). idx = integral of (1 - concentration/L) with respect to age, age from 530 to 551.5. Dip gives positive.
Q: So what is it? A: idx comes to 3.8 yr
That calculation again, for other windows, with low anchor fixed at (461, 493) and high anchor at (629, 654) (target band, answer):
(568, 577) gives 3.2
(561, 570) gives 2.6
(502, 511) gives 1.2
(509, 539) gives 5.1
